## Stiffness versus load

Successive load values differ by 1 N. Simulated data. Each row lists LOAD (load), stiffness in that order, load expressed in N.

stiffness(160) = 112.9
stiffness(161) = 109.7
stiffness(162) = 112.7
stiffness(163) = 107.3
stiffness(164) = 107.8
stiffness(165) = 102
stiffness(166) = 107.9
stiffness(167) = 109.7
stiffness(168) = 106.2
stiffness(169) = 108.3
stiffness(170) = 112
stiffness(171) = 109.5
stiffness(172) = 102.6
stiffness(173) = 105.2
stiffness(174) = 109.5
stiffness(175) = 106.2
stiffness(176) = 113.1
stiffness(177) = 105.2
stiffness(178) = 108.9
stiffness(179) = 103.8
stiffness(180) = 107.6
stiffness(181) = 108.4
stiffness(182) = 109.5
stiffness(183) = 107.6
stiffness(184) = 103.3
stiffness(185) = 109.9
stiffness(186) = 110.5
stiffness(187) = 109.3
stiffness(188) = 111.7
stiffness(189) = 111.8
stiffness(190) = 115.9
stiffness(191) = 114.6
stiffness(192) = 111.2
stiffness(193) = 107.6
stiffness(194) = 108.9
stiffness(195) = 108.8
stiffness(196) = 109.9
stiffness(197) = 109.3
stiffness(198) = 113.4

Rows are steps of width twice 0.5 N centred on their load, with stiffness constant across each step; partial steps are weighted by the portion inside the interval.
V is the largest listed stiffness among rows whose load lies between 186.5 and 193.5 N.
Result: 115.9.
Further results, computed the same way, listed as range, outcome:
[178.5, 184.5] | 109.5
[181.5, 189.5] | 111.8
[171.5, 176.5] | 113.1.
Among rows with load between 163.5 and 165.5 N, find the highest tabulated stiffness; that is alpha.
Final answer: 107.8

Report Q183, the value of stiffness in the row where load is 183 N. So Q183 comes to 107.6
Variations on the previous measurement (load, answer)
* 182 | 109.5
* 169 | 108.3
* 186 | 110.5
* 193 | 107.6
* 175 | 106.2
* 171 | 109.5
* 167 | 109.7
